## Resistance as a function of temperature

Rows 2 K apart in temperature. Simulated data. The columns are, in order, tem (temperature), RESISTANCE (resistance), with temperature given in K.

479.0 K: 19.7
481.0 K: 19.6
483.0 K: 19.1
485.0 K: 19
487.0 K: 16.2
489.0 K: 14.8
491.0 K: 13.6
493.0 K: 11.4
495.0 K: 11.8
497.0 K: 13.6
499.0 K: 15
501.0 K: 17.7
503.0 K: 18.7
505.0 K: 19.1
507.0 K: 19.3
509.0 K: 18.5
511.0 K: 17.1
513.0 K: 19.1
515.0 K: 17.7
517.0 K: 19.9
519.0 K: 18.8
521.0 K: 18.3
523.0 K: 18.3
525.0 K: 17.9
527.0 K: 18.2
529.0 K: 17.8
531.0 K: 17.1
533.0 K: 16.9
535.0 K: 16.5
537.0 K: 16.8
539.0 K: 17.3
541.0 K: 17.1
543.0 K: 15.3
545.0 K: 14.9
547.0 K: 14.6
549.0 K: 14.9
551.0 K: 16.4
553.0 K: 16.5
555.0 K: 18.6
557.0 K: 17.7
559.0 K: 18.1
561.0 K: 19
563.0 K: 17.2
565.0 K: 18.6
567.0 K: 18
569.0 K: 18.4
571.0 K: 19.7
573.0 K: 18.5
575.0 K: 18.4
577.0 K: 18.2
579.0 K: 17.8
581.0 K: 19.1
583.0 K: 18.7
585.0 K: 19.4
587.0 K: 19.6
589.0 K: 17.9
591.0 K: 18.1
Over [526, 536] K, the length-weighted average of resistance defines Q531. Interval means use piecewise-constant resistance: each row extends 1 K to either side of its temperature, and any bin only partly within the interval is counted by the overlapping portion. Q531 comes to 17.3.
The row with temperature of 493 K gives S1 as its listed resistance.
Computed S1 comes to 11.4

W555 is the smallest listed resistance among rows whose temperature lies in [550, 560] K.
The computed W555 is 16.4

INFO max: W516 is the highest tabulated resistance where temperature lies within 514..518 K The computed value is 19.9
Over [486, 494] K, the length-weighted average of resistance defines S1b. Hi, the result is 14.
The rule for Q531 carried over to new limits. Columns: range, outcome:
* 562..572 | 18.4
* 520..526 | 18.2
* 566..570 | 18.2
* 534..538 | 16.6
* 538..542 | 17.2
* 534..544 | 16.6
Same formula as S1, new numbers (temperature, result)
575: 18.4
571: 19.7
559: 18.1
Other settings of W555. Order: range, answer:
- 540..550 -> 14.6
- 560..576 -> 17.2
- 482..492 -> 13.6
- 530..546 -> 14.9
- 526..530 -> 17.8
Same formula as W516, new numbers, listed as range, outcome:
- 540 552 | 17.1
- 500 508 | 19.3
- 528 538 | 17.8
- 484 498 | 19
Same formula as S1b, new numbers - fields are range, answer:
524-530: 18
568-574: 18.9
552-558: 17.6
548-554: 15.9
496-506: 16.8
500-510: 18.7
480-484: 19.4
